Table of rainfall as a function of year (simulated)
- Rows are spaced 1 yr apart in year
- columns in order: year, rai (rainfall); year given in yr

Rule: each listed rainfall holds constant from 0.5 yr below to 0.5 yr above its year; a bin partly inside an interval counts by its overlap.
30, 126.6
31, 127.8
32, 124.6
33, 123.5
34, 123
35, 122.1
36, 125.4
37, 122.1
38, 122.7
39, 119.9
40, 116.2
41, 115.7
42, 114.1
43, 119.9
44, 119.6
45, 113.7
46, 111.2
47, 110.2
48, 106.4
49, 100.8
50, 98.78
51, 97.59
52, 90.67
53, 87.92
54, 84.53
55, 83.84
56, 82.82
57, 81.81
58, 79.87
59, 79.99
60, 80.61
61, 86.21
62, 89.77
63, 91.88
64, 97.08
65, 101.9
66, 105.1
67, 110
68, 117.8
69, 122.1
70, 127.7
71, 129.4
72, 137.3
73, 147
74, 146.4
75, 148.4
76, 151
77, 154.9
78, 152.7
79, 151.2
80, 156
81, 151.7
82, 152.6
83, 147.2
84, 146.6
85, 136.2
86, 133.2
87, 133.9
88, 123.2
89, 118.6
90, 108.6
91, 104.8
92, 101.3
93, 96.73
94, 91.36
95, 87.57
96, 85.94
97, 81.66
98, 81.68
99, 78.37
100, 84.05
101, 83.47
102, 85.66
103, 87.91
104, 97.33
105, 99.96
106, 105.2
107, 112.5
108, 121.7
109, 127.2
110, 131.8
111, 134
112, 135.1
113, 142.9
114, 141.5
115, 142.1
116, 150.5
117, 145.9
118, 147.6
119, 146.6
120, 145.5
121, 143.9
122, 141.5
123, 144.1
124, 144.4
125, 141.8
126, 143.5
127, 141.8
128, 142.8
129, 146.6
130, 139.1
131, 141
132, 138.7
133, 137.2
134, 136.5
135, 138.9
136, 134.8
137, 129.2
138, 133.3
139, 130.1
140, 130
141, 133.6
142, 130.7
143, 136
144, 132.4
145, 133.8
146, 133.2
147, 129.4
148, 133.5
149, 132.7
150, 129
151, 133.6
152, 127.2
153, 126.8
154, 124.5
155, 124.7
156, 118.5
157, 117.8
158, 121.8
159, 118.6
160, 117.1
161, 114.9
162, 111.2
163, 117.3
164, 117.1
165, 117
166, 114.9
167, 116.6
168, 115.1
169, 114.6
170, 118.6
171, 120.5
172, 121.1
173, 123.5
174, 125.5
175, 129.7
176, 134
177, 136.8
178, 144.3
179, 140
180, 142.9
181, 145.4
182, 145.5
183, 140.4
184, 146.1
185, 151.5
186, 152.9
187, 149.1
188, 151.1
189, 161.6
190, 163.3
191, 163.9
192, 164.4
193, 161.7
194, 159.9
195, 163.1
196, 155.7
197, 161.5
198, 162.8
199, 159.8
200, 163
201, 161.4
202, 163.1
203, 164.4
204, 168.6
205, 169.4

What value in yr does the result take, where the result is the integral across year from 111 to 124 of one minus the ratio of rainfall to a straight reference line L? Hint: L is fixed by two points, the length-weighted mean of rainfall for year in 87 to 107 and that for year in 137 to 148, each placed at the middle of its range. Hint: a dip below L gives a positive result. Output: -3.6 yr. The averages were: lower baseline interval 96.3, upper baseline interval 132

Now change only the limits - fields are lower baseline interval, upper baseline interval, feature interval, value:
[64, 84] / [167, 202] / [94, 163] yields 7.7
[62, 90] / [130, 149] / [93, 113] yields 4.7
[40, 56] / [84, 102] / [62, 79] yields -4.0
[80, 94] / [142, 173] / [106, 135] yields -3.2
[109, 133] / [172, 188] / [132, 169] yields 3.9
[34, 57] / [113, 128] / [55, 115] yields 5.5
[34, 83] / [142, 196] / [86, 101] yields 2.7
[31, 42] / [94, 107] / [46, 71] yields 2.9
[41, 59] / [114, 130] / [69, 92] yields -3.9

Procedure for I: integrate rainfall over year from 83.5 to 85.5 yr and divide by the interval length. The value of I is 141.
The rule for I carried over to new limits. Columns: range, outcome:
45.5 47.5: 111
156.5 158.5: 120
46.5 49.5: 106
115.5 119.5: 148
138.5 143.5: 132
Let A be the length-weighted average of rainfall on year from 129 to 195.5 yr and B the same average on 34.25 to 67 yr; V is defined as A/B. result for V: 1.3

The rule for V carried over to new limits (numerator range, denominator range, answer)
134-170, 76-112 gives 1.08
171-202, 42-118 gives 1.31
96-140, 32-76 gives 1.15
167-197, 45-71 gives 1.46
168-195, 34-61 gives 1.38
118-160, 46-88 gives 1.15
